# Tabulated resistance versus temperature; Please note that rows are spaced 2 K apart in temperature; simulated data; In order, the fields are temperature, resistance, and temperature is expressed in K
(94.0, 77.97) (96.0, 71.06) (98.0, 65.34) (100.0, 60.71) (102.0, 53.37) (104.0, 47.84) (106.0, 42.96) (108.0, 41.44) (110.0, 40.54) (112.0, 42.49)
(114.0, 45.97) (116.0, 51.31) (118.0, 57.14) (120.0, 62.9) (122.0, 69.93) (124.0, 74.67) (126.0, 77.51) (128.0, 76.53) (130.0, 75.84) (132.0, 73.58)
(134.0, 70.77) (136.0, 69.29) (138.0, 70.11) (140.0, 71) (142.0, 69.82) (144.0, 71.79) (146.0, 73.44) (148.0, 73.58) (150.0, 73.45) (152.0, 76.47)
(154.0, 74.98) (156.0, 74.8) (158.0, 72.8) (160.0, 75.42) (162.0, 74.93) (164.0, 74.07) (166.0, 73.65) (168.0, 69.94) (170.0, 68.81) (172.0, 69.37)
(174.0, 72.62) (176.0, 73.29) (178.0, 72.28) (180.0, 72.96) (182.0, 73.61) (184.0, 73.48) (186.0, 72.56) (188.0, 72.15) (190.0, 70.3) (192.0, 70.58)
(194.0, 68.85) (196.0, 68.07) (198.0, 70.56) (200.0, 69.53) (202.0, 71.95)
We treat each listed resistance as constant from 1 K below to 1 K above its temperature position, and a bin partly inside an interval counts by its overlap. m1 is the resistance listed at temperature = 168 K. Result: 69.94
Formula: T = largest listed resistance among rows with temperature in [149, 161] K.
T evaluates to 76.47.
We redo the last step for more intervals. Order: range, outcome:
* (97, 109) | 65.34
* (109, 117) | 51.31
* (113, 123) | 69.93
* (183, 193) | 73.48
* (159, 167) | 75.42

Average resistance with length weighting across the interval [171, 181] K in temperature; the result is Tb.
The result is 72.1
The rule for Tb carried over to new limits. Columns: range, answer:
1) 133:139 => 70.1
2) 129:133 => 74.7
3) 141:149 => 72.2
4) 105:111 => 41.6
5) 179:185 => 73.4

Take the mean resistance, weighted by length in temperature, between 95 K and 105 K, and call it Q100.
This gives 59.7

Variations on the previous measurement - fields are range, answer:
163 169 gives 72.6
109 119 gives 47.5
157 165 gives 74.3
